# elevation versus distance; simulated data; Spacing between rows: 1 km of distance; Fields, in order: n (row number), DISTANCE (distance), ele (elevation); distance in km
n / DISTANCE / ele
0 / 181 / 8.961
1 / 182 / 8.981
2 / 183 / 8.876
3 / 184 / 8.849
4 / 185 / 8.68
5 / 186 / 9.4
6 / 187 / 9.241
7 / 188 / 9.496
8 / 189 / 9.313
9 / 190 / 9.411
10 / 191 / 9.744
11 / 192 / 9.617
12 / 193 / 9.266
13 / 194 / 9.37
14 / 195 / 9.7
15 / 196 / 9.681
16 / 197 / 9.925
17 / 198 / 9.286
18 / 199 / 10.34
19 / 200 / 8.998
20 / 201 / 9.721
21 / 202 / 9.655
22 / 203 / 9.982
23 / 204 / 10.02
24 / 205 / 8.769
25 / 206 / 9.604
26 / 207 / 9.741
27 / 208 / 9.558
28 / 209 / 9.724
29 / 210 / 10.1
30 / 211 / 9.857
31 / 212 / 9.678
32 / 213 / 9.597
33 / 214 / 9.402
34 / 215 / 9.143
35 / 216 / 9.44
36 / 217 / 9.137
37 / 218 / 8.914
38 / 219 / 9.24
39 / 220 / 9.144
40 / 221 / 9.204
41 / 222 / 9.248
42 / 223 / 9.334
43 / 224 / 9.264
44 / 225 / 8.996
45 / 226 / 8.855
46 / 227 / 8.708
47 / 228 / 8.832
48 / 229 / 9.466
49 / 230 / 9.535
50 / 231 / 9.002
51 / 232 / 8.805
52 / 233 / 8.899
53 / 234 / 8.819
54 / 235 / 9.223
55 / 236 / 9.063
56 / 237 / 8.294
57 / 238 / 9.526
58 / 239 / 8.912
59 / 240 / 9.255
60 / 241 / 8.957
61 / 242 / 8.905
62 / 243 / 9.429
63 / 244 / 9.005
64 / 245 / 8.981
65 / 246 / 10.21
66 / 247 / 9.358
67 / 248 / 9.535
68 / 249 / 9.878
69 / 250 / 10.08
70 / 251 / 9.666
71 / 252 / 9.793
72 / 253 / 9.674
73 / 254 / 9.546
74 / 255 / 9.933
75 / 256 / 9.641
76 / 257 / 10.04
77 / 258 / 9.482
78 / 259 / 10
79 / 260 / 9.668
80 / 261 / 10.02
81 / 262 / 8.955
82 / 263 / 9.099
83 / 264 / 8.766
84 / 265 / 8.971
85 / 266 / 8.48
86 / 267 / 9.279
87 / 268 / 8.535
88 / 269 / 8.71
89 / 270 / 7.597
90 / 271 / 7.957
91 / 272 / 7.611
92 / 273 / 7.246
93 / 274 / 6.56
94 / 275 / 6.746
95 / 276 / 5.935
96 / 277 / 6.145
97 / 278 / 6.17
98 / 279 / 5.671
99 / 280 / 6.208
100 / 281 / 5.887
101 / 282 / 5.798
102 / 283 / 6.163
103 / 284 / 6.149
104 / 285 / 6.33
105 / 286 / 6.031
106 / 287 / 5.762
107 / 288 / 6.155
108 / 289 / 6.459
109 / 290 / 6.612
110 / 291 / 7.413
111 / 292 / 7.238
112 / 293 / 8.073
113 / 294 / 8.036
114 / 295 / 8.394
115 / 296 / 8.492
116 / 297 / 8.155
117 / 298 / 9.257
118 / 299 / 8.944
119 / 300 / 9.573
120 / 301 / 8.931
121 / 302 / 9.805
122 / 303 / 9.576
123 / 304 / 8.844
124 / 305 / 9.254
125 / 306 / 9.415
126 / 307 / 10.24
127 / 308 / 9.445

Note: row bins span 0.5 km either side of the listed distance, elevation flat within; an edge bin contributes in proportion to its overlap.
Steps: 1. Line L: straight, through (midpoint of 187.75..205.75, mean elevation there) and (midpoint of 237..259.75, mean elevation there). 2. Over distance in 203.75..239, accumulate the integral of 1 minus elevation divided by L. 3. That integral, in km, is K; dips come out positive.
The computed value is 1.1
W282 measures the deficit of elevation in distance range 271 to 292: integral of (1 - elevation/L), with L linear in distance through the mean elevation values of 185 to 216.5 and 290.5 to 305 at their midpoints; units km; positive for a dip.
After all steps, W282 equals 5.7 km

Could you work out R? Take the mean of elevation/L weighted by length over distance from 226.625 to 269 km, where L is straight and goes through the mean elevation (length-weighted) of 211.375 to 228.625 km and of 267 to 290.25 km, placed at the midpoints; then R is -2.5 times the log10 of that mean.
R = -0.17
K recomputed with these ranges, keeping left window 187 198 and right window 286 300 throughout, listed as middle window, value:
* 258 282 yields 0.76 km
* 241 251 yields -1.12 km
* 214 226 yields -0.23 km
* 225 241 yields -0.46 km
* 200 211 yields -0.46 km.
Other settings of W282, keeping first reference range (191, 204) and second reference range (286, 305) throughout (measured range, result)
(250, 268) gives -1.7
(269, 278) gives 1.5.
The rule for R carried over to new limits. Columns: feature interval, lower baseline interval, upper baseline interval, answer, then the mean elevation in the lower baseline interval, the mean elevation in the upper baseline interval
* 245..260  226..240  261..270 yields -0.10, 9.01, 8.84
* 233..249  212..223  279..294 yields -0.11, 9.27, 6.48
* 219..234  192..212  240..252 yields 0.05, 9.65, 9.46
